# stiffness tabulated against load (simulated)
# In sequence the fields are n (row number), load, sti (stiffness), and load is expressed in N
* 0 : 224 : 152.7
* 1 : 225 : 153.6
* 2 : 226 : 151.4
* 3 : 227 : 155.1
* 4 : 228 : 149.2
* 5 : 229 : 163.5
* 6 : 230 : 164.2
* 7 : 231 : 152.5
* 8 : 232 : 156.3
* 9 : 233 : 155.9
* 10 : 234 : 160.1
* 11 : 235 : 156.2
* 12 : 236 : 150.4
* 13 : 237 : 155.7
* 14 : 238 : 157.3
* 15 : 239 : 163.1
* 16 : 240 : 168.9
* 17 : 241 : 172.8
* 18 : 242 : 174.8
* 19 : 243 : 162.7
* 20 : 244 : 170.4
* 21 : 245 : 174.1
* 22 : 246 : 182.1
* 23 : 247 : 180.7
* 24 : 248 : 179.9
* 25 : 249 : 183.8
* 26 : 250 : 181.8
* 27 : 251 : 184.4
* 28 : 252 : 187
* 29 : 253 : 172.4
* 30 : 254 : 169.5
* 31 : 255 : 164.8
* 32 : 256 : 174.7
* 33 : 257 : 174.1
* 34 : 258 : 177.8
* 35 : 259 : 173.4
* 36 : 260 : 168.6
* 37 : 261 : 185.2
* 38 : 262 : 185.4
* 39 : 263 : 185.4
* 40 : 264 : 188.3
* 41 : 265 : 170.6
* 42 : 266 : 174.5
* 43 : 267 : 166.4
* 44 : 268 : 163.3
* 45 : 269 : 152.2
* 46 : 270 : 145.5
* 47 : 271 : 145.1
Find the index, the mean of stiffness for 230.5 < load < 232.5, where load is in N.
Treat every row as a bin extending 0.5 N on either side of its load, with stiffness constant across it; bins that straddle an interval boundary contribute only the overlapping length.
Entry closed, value 154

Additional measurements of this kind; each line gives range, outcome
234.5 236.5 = 153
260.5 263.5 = 185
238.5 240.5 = 166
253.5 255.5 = 167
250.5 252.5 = 186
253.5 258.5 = 172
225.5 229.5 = 155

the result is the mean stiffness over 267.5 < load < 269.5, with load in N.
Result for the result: 158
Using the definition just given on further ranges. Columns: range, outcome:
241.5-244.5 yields 169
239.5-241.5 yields 171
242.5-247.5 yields 174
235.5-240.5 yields 159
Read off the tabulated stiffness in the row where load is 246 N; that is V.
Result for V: 182.1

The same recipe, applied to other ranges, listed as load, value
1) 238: 157.3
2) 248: 179.9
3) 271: 145.1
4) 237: 155.7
